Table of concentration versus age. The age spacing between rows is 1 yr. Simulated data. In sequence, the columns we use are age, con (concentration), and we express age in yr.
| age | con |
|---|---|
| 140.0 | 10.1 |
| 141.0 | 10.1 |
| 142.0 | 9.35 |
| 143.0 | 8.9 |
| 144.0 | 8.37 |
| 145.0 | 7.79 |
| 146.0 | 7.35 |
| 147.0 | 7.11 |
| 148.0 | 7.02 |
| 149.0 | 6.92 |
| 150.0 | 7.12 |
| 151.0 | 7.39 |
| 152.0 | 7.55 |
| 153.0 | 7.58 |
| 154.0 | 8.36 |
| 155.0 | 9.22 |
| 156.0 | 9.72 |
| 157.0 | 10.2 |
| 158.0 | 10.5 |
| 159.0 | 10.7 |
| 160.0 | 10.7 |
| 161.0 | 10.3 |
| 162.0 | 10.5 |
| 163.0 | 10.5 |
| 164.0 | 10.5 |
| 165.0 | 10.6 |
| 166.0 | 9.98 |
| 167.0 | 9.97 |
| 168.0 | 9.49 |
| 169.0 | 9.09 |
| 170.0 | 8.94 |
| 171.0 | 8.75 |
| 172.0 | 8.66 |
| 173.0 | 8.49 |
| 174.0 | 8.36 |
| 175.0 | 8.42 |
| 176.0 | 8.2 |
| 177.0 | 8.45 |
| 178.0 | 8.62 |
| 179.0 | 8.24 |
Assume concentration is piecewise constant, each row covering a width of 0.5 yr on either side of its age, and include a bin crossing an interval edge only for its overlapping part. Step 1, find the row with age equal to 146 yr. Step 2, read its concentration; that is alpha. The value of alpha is 7.35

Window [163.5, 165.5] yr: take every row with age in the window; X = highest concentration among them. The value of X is 10.6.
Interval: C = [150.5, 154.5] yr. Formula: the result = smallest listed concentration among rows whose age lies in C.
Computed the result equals 7.39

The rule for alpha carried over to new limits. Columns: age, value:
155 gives 9.22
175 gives 8.42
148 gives 7.02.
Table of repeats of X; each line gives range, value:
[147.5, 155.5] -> 9.22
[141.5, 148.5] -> 9.35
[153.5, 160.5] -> 10.7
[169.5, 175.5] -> 8.94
